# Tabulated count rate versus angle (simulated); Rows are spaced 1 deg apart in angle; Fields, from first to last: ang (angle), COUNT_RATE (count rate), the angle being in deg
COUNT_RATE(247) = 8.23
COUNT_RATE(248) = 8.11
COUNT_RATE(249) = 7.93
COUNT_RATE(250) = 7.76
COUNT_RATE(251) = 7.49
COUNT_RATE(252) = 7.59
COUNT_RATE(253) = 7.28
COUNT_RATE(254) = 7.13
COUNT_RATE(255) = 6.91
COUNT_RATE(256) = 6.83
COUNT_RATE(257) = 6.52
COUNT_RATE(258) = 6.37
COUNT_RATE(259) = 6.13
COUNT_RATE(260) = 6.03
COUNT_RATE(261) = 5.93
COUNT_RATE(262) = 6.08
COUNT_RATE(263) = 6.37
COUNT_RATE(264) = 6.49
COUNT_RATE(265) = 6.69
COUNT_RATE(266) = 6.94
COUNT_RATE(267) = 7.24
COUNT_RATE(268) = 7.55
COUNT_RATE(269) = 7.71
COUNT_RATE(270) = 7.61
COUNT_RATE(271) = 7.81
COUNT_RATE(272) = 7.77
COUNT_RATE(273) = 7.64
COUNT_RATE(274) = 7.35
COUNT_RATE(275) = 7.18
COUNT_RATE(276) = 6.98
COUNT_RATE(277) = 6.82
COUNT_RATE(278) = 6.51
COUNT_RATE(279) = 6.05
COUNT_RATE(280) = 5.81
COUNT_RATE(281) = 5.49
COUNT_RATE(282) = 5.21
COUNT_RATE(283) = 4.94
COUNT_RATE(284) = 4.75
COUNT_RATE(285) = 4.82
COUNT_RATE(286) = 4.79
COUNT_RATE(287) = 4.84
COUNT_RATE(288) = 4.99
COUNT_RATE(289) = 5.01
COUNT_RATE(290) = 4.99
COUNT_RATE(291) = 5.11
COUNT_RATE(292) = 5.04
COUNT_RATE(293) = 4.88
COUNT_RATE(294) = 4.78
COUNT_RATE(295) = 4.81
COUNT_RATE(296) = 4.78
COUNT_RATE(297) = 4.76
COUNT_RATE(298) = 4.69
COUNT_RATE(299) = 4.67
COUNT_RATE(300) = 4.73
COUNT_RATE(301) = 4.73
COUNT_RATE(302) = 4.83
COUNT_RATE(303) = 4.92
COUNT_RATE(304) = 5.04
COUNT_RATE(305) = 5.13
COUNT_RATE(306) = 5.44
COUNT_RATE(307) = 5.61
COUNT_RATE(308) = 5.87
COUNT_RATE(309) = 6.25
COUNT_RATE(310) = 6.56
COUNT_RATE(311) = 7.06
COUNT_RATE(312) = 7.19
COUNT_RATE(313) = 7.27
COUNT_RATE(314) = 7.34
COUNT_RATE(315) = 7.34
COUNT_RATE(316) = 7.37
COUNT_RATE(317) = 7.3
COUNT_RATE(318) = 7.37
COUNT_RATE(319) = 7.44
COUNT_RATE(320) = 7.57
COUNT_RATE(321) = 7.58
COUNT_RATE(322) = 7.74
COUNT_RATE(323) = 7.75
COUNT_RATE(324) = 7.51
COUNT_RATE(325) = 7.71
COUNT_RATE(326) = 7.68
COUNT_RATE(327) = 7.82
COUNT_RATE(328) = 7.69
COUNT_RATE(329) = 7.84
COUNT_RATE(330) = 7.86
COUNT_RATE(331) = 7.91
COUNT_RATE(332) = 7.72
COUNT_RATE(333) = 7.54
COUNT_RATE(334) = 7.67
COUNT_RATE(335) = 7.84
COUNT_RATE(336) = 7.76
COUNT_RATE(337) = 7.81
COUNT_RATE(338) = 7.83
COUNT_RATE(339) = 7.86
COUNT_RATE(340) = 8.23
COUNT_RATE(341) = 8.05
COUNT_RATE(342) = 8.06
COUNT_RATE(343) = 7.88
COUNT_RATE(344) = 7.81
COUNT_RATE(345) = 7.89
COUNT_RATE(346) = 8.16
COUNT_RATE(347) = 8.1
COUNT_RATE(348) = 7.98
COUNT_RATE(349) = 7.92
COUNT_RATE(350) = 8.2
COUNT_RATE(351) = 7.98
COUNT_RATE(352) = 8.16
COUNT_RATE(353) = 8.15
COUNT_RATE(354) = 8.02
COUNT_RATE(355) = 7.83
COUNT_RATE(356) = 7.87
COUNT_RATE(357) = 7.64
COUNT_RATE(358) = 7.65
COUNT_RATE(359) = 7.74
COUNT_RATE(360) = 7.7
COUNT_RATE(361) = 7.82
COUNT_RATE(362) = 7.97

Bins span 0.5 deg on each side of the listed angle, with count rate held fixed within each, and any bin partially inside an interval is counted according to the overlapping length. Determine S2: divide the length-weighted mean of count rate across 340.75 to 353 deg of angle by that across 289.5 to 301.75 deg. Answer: 1.7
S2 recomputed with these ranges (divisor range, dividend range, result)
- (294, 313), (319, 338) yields 1.42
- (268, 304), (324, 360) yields 1.39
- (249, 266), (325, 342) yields 1.16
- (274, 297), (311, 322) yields 1.36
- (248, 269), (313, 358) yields 1.13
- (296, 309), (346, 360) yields 1.57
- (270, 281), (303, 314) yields 0.88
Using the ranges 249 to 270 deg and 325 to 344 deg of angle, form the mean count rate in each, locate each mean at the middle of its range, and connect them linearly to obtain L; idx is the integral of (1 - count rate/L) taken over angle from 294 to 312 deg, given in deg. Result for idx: 5.1 deg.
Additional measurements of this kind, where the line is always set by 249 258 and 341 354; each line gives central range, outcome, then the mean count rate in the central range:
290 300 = 3.6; 4.84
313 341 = 0.6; 7.67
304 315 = 1.9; 6.36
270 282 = 0.9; 6.82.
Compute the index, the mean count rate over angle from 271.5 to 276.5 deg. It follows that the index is 7.38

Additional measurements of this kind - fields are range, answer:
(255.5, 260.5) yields 6.38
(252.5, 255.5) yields 7.11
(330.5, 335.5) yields 7.74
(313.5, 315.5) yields 7.34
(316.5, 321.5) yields 7.45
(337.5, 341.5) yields 7.99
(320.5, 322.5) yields 7.66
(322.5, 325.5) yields 7.66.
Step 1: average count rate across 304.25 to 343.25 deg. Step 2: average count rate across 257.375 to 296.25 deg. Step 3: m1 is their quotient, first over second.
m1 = 1.2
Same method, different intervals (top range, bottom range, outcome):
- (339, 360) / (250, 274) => 1.14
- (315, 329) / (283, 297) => 1.55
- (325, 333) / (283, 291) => 1.58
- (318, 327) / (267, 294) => 1.26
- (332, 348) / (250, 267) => 1.17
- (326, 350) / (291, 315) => 1.43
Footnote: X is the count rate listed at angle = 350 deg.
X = 8.2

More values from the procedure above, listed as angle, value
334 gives 7.67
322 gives 7.74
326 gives 7.68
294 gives 4.78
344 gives 7.81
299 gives 4.67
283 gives 4.94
